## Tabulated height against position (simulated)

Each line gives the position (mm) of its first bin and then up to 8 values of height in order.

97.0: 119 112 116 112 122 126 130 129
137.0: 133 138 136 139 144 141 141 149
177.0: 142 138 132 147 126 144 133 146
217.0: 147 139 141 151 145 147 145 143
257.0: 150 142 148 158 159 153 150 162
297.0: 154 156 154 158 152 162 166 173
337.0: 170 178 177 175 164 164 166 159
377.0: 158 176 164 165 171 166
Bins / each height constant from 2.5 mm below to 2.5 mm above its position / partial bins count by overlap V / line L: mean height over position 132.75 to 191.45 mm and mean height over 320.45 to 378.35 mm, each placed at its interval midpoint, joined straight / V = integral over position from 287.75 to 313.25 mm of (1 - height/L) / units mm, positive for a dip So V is 0.7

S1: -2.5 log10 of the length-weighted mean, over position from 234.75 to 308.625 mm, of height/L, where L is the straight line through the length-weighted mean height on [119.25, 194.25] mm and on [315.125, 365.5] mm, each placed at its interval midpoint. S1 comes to 0.04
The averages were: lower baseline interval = 138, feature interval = 151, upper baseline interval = 168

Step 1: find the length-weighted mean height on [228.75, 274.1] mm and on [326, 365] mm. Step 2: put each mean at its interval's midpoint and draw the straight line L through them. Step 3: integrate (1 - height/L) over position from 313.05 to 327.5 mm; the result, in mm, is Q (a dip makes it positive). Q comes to 0.50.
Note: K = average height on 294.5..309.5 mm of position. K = 155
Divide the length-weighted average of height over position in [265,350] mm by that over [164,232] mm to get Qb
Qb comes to 1.14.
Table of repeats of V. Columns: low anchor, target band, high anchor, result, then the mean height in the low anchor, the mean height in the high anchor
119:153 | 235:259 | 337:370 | 0.9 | 133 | 170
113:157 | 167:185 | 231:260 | -0.7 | 132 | 147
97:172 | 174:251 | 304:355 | 1.6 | 130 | 166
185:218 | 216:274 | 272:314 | 0.3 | 139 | 156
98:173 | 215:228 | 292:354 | 0.3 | 131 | 164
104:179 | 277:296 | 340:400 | 0.0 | 133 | 168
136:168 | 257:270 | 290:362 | 0.7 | 139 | 164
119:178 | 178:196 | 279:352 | 0.6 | 137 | 162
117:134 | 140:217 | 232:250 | -2.3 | 127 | 146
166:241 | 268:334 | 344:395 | -0.6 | 142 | 167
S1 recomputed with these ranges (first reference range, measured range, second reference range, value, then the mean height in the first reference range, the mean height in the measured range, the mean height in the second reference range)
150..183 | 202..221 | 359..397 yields 0.038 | 142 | 142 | 165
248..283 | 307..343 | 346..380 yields -0.030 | 150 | 164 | 166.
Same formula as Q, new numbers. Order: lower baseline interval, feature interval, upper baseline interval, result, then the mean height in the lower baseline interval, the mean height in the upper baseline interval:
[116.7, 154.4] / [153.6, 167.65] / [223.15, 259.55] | -0.7 mm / 132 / 146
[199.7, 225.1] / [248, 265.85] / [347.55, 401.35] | 0.4 mm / 142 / 167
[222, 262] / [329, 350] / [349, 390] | -1.7 mm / 145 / 166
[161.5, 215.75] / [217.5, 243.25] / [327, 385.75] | 0.4 mm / 140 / 169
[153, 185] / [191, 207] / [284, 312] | 0.9 mm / 142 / 155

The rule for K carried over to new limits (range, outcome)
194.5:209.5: 134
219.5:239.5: 144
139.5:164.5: 140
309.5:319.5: 155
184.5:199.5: 135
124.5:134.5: 130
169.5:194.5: 142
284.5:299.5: 155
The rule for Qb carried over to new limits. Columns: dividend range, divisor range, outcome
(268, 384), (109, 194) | 1.20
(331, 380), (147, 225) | 1.20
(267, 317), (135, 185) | 1.11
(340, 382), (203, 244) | 1.17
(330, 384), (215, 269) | 1.16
